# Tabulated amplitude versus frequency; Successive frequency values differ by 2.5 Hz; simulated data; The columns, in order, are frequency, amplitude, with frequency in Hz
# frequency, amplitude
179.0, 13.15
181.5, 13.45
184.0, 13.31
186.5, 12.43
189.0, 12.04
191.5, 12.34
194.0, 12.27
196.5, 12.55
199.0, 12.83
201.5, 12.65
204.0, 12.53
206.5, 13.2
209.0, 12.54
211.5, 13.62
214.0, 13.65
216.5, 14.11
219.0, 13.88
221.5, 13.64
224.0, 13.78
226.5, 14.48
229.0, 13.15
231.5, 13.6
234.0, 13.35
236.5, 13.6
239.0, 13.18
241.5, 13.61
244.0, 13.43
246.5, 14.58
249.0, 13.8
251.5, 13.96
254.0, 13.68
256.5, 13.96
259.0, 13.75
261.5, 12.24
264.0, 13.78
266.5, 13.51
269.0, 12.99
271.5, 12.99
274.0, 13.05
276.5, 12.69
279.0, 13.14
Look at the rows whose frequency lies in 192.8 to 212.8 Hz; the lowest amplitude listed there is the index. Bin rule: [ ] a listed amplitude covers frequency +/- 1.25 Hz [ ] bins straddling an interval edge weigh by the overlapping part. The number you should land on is 12.27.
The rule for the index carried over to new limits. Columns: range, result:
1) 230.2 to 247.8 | 13.18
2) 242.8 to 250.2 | 13.43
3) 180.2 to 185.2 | 13.31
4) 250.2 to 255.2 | 13.68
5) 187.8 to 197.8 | 12.04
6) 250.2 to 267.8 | 12.24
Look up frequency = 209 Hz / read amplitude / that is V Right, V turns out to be 12.54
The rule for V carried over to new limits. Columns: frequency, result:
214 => 13.65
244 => 13.43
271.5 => 12.99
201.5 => 12.65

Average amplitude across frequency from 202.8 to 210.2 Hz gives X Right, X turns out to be 12.8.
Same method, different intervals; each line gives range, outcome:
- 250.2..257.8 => 13.9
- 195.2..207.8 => 12.7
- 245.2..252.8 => 14.1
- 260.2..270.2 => 13.1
